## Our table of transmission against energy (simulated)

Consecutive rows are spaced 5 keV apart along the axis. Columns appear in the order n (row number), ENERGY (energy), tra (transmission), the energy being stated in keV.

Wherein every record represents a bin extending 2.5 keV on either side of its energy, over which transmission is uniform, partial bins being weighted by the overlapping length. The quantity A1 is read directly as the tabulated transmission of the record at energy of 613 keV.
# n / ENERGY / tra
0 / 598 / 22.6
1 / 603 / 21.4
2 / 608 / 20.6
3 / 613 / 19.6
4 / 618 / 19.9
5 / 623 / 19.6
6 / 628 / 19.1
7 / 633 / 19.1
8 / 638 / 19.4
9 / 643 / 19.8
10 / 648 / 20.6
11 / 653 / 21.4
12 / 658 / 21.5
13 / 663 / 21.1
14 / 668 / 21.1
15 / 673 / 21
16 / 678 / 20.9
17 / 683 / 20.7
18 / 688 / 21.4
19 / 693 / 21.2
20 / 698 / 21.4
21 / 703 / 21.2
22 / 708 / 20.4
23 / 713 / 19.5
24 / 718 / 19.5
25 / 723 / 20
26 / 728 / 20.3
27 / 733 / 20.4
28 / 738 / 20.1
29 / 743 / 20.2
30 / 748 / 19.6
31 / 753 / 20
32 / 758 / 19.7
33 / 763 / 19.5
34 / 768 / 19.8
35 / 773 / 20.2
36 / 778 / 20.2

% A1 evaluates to 19.6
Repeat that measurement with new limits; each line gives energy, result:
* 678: 20.9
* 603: 21.4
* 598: 22.6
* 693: 21.2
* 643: 19.8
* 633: 19.1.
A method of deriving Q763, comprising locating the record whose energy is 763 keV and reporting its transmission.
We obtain 19.5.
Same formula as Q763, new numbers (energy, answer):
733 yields 20.4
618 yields 19.9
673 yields 21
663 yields 21.1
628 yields 19.1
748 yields 19.6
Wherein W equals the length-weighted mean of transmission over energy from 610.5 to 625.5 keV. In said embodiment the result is 19.7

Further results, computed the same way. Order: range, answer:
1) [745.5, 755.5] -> 19.8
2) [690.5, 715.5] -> 20.7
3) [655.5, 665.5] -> 21.3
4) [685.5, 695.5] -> 21.3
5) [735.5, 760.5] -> 19.9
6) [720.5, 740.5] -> 20.2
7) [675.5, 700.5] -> 21.1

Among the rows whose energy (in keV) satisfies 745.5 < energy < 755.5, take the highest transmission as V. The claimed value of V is 20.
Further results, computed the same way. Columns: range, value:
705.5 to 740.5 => 20.4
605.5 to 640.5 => 20.6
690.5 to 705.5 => 21.4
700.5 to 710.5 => 21.2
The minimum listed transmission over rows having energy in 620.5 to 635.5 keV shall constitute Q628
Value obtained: 19.1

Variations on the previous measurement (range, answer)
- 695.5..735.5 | 19.5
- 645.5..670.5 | 20.6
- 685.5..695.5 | 21.2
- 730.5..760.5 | 19.6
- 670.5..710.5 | 20.4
